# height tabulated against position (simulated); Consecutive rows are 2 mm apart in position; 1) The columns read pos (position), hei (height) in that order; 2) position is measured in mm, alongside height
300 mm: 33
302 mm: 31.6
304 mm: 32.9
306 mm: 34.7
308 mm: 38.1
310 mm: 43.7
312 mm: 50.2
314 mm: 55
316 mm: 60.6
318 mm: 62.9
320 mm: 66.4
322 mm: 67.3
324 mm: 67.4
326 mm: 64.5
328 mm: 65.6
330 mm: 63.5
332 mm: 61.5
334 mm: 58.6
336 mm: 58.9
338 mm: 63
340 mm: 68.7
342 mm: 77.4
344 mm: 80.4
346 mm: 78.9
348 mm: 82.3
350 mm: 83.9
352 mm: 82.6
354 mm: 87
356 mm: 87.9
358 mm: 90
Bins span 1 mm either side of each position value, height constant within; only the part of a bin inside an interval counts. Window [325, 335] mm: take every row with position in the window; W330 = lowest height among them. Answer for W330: 58.6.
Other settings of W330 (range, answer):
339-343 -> 68.7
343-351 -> 78.9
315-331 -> 60.6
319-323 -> 66.4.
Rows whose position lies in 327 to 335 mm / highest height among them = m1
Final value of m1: 65.6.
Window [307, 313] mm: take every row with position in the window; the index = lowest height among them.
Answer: 38.1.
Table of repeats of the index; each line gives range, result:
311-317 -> 50.2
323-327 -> 64.5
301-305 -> 31.6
